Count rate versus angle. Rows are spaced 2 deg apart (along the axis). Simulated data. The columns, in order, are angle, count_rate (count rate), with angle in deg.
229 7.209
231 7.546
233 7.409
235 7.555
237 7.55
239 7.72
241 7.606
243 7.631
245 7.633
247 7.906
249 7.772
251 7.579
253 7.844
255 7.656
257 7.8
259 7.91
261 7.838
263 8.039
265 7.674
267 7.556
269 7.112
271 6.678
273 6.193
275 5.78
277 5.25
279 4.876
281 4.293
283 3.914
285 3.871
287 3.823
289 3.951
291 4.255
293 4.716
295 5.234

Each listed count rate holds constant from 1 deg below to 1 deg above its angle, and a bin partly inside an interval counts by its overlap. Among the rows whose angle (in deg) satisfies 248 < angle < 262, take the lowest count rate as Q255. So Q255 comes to 7.579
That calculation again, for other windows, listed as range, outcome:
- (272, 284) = 3.914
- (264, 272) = 6.678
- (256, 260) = 7.8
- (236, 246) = 7.55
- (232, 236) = 7.409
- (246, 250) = 7.772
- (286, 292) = 3.823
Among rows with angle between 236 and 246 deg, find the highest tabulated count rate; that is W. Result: 7.72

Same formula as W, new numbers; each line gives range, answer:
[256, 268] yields 8.039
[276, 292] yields 5.25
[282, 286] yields 3.914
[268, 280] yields 7.112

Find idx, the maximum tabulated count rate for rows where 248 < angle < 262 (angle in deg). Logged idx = 7.91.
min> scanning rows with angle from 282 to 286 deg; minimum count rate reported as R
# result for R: 3.871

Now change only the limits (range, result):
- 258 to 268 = 7.556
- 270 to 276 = 5.78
